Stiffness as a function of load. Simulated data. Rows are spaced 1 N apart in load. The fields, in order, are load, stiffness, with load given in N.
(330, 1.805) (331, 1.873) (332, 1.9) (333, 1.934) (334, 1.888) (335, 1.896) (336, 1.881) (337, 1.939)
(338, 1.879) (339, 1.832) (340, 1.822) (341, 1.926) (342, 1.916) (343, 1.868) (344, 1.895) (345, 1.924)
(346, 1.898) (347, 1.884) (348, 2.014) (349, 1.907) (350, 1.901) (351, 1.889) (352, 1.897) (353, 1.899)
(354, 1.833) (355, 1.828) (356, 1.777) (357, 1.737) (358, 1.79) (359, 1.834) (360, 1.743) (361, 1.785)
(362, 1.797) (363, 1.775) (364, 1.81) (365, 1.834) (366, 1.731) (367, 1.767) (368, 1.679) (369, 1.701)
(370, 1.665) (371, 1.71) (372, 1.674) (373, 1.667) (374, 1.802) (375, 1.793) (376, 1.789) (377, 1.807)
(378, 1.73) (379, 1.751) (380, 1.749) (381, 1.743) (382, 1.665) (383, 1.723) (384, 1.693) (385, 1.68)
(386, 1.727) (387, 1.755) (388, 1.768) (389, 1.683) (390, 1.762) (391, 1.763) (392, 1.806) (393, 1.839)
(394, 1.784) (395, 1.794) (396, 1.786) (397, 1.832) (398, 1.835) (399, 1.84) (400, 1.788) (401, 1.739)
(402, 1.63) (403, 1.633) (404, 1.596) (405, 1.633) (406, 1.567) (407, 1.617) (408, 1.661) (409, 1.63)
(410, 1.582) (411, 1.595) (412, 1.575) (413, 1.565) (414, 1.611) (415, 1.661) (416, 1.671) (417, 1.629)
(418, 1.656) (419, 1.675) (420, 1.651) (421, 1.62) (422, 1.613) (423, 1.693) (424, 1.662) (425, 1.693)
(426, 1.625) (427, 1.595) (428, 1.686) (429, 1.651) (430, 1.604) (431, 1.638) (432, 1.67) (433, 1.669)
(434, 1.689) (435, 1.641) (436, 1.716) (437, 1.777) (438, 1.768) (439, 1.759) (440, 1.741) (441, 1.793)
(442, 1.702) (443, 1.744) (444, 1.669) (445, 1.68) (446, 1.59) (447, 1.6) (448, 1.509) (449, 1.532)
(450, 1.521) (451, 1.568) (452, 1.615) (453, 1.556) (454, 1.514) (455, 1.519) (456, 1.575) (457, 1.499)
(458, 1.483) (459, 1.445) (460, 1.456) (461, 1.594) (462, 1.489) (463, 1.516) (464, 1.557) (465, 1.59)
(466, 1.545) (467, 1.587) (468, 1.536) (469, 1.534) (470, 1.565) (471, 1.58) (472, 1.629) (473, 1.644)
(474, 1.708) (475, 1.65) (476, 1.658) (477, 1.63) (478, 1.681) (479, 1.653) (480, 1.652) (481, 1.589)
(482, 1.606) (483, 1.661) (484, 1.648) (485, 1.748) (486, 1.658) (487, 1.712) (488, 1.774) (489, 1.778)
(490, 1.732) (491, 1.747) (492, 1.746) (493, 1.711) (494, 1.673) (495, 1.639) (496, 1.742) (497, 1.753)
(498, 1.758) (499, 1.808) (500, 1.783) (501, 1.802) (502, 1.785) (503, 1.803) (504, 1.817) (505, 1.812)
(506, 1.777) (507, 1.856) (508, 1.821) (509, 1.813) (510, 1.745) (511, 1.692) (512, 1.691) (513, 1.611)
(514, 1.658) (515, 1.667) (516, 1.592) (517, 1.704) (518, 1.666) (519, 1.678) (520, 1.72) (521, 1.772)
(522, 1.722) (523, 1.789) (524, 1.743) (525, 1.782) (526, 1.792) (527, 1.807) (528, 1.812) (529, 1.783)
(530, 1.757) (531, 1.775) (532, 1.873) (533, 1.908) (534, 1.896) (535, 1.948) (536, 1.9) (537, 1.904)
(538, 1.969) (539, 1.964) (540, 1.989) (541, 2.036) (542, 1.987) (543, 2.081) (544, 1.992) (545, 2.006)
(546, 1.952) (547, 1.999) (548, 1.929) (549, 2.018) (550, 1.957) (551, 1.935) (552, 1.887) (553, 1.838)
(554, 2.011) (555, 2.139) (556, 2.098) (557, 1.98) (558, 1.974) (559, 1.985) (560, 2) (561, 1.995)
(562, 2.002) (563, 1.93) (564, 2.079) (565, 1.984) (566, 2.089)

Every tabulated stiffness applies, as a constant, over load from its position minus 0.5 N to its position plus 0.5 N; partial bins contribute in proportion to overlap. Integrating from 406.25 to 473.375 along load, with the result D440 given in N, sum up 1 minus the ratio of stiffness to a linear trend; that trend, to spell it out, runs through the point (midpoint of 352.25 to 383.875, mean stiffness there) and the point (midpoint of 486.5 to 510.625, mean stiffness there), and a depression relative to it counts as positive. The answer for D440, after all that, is 5.7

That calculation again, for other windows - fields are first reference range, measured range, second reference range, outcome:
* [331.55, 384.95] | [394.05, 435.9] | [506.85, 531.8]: 2.8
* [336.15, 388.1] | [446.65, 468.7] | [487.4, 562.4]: 3.5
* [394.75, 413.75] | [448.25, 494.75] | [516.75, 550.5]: 4.4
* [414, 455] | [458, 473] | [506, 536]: 1.3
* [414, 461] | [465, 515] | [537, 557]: 2.9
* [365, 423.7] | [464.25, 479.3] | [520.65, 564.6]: 1.7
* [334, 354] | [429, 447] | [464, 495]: 0.4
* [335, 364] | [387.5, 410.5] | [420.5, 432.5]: 0.0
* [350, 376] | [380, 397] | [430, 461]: -0.2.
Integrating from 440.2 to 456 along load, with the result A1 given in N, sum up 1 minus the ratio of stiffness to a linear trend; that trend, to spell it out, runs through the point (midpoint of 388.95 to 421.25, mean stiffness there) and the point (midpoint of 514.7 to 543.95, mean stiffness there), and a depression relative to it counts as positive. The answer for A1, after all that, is 1.2 N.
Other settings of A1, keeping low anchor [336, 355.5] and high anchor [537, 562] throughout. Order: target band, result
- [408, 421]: 2.01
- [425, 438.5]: 1.82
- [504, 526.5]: 2.71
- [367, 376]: 0.88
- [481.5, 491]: 1.23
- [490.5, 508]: 1.75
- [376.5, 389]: 1.17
